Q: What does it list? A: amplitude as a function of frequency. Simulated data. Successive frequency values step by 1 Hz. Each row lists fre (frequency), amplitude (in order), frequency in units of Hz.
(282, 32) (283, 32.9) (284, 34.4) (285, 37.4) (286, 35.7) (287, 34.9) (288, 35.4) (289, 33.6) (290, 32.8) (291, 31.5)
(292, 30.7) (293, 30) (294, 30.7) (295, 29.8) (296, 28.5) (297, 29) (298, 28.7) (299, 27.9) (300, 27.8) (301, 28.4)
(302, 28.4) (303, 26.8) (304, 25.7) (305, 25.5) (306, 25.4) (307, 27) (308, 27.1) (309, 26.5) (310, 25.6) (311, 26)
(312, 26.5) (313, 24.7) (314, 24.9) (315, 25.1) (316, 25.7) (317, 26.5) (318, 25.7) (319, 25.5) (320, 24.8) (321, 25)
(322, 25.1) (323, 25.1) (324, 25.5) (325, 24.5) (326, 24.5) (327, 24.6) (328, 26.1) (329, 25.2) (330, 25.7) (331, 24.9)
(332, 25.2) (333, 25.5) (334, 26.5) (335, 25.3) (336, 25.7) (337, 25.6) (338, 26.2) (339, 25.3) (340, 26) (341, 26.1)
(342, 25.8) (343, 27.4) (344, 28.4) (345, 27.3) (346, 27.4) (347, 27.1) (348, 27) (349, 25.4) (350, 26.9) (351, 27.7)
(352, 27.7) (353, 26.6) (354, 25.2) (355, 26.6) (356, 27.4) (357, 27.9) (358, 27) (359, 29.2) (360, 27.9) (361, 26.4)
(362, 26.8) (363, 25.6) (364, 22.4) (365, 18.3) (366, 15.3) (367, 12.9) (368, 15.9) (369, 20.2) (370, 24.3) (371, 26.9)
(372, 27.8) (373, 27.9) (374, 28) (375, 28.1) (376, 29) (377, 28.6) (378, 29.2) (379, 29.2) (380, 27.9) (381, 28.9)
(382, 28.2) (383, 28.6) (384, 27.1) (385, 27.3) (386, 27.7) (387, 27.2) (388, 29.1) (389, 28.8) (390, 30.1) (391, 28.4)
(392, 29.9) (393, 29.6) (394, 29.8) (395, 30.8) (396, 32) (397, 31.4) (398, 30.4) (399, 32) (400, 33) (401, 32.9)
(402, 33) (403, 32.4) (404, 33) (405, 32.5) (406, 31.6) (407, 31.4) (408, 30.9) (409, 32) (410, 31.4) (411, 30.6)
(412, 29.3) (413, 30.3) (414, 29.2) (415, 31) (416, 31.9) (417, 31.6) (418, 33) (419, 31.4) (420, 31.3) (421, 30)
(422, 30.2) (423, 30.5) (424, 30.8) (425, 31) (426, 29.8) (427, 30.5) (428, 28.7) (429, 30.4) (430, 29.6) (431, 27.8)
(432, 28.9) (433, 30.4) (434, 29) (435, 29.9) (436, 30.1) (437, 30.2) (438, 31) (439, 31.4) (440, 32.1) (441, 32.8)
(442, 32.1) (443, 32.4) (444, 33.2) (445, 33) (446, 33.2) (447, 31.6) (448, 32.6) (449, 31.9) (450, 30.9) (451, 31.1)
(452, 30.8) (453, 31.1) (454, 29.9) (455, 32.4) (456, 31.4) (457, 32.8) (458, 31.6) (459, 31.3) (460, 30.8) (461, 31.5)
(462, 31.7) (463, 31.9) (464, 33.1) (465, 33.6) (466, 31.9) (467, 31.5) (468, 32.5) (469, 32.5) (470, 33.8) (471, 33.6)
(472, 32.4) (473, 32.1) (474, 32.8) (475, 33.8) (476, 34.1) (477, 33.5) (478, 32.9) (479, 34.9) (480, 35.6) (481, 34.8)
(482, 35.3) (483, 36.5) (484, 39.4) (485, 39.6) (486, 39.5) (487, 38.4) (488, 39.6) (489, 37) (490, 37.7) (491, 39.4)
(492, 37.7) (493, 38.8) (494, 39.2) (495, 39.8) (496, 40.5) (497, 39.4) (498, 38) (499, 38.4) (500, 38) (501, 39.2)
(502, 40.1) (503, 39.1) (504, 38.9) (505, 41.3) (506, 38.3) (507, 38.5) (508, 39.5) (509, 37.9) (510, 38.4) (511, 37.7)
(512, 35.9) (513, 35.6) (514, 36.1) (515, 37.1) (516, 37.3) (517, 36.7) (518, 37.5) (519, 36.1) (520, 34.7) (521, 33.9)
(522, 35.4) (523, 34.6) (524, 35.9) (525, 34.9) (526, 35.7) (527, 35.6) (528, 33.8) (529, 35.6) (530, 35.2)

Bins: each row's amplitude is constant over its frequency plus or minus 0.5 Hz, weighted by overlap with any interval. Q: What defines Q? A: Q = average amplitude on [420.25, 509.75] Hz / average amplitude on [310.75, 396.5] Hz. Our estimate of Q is 1.3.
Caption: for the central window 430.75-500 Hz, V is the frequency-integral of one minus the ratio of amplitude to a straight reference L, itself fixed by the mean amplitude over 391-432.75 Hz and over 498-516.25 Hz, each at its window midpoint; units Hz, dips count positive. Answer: 2.53 Hz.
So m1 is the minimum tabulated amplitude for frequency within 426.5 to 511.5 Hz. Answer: 27.8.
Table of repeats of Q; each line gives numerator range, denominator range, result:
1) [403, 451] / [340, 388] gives 1.19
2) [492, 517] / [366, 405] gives 1.36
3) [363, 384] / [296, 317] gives 0.94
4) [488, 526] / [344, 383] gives 1.45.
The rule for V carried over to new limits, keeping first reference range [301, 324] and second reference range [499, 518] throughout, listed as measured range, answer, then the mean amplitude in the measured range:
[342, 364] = 1.1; 27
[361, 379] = 3.3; 24.2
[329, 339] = 0.6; 25.6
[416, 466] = 3.9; 31.2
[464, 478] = 1.1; 32.9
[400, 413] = 0.0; 31.7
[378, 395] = 1.0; 28.7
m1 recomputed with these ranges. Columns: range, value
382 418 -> 27.1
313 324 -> 24.7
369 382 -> 20.2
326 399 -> 12.9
